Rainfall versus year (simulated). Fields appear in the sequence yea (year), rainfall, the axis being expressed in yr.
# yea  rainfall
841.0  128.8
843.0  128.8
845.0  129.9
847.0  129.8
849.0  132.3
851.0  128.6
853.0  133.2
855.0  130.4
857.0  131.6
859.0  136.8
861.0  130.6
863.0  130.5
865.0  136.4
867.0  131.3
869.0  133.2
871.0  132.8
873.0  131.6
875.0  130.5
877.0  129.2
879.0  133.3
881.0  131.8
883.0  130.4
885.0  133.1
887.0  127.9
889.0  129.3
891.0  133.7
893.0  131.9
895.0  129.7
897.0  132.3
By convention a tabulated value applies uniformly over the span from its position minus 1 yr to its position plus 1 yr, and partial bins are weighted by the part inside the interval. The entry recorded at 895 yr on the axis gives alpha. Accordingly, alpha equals 129.7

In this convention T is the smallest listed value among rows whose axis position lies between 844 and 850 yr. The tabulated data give 129.8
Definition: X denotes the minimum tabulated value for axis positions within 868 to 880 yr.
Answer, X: 129.2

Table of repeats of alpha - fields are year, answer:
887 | 127.9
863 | 130.5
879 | 133.3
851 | 128.6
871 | 132.8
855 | 130.4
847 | 129.8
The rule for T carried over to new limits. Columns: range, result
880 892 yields 127.9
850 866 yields 128.6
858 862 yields 130.6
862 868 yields 130.5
